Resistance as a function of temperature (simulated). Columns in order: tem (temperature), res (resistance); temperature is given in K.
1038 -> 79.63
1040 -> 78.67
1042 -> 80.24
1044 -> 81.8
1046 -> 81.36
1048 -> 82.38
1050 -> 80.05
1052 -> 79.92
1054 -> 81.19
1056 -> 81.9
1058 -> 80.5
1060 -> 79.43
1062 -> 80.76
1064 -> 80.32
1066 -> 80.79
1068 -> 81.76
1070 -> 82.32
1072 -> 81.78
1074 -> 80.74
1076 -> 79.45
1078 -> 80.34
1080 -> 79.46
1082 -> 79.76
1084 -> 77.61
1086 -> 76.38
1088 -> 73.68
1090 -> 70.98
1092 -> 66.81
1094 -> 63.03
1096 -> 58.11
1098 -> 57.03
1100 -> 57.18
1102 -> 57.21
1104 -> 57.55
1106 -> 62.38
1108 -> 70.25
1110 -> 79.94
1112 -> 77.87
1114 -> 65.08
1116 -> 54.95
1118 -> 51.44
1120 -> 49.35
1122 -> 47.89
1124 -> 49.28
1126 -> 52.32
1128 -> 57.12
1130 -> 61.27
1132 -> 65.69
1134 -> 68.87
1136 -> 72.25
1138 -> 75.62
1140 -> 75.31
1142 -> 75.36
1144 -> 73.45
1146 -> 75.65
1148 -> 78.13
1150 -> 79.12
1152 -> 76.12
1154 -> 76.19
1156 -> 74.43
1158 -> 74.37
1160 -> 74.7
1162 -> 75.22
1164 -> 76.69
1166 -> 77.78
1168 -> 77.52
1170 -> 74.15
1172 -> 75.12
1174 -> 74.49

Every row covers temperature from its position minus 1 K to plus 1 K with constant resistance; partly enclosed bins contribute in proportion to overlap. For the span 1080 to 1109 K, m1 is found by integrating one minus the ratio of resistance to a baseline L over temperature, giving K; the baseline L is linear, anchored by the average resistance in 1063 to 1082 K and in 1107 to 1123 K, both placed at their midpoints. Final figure 1.8 K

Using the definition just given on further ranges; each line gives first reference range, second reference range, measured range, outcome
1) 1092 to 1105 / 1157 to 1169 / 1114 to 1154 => 1.9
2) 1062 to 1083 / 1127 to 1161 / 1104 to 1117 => 1.5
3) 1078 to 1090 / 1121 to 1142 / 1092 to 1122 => 3.9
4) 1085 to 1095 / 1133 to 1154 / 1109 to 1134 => 4.5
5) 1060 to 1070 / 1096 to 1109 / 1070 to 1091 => -1.7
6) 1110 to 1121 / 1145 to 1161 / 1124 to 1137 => 1.1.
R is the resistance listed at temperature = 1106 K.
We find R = 62.38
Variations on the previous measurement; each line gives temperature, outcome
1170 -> 74.15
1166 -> 77.78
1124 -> 49.28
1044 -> 81.8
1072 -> 81.78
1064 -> 80.32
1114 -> 65.08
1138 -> 75.62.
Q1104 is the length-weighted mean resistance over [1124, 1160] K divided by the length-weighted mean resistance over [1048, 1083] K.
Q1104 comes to 0.88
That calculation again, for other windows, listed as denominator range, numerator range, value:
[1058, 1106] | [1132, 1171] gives 1.03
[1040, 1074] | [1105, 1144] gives 0.79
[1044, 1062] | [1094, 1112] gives 0.78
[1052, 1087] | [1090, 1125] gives 0.76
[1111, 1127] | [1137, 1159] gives 1.35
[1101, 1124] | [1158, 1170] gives 1.25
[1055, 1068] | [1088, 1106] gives 0.77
